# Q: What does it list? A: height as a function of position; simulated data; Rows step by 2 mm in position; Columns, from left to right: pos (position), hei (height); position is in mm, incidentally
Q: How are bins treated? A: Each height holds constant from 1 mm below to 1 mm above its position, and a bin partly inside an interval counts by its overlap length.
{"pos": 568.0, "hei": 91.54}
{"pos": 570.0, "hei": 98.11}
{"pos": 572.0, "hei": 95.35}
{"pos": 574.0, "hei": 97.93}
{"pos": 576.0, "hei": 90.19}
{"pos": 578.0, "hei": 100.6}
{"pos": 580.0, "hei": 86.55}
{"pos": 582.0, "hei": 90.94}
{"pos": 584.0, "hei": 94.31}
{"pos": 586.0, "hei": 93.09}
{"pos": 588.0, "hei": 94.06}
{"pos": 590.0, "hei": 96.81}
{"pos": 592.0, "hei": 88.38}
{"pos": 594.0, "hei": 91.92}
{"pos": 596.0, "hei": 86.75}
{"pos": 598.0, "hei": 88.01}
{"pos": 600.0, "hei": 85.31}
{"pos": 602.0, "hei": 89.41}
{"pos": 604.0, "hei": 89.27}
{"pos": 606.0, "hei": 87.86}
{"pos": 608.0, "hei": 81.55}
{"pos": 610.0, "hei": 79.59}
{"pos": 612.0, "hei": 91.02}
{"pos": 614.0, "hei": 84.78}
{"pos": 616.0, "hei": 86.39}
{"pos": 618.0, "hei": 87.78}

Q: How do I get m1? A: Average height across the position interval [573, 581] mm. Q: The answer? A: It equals 93.8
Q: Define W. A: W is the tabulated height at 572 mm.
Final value 95.35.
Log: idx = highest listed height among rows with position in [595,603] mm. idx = 89.41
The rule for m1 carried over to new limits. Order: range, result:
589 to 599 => 90.4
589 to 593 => 92.6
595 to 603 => 87.4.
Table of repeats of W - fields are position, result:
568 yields 91.54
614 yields 84.78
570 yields 98.11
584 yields 94.31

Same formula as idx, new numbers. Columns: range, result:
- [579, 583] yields 90.94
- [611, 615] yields 91.02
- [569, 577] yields 98.11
